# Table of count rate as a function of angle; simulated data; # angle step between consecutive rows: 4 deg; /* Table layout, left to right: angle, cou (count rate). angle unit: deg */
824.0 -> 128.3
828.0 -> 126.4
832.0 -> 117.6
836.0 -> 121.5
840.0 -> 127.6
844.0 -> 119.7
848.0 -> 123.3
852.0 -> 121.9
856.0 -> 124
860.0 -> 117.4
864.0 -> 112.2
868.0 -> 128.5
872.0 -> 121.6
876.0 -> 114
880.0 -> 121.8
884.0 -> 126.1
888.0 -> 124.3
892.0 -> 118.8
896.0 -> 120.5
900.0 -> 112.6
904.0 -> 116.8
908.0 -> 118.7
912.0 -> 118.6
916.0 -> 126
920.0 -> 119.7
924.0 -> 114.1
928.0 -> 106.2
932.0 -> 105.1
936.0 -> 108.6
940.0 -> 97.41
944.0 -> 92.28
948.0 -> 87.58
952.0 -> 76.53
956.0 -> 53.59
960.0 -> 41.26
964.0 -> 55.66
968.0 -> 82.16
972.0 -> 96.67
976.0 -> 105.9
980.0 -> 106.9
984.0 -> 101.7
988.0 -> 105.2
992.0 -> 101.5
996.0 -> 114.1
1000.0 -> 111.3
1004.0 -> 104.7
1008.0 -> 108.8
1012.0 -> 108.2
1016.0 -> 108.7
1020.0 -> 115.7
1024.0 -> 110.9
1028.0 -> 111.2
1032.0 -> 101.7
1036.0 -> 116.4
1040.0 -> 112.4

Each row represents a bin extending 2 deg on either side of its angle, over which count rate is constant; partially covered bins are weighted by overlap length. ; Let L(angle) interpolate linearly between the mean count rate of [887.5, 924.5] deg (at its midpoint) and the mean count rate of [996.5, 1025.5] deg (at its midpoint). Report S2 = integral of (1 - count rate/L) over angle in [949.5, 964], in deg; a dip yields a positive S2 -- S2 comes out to 7.2 deg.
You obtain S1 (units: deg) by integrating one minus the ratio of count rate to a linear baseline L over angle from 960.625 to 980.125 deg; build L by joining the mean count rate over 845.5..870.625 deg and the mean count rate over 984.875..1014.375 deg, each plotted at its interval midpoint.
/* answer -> 4.6 deg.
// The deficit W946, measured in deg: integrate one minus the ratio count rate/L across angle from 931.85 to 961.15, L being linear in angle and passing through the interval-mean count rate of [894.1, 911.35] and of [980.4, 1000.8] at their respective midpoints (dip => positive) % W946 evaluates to 7.72 deg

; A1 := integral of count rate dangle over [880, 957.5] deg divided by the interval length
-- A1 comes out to 108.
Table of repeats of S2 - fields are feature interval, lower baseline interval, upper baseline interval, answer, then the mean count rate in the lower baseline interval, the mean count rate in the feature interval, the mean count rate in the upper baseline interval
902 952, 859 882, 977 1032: 2.9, 119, 108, 108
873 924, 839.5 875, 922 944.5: -3.4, 121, 120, 105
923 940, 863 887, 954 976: -3.5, 121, 107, 69.5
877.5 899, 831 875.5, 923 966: -2.9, 121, 122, 84.6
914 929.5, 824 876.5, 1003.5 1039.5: 0.0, 122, 117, 110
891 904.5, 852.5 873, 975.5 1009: 0.0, 121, 117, 107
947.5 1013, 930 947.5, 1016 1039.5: 8.5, 99.7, 91.7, 111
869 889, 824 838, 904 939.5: -0.6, 123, 122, 114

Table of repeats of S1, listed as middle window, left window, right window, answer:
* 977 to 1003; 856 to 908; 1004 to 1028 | 1.22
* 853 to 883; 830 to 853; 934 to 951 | -1.38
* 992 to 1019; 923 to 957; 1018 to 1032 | -0.46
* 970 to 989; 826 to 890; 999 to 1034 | 1.49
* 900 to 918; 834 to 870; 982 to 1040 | -0.32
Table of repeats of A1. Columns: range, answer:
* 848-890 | 121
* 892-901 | 117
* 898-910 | 116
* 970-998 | 105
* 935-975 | 79.1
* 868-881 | 120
